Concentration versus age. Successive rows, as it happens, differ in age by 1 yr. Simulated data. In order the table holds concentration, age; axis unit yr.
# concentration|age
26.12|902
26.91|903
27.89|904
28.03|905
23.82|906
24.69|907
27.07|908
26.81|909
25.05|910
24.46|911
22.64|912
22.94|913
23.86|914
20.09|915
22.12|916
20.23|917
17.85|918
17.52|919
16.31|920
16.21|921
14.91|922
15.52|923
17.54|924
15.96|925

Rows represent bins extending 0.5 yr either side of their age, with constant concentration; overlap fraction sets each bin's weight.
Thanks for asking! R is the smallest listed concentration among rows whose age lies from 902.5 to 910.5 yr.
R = 23.82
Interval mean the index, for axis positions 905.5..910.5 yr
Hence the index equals 25.5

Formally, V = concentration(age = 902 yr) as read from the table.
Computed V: 26.12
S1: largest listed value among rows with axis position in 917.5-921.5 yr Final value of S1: 17.85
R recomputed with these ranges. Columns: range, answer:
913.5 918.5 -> 17.85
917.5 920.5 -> 16.31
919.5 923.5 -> 14.91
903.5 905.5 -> 27.89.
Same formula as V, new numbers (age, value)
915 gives 20.09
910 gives 25.05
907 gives 24.69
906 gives 23.82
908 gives 27.07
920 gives 16.31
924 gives 17.54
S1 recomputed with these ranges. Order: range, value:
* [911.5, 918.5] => 23.86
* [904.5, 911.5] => 28.03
